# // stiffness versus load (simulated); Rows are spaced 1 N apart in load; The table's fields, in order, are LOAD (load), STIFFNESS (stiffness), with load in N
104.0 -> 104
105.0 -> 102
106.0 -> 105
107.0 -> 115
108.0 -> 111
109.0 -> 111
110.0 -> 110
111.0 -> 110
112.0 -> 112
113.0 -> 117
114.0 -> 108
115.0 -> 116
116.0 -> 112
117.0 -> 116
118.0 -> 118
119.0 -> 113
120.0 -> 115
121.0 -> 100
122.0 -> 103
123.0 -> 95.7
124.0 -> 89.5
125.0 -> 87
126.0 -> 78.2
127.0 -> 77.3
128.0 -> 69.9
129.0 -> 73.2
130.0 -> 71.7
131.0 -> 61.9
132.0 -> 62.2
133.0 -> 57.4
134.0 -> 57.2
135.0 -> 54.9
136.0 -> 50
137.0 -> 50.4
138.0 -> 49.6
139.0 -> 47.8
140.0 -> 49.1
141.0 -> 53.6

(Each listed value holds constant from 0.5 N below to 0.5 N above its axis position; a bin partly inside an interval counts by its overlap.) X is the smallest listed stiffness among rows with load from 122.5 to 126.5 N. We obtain 78.2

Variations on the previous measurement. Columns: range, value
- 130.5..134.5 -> 57.2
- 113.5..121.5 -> 100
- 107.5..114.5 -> 108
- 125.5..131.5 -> 61.9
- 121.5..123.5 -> 95.7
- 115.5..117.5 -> 112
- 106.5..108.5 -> 111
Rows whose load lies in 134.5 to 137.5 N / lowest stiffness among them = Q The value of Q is 50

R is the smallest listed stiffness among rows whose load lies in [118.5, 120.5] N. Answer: 113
